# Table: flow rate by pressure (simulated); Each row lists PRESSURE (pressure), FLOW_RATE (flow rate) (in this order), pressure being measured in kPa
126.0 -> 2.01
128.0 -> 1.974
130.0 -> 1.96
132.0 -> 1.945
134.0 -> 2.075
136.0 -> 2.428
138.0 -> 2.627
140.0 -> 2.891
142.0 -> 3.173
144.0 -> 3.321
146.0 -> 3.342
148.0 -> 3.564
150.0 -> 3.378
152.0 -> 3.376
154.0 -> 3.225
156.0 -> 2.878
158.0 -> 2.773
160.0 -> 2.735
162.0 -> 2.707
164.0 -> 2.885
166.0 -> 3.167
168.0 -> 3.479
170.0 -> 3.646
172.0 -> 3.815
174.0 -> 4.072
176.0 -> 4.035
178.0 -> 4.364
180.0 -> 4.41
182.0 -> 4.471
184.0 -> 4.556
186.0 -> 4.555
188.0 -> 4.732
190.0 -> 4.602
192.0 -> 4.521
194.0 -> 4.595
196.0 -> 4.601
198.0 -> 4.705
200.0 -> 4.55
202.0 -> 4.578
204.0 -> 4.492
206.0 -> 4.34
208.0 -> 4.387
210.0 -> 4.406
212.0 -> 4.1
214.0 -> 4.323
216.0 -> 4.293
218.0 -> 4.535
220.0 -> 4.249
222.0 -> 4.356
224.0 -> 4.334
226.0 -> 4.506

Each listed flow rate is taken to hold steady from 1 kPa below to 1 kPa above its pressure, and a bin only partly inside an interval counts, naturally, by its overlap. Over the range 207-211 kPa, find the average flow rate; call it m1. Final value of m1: 4.4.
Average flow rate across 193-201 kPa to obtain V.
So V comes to 4.61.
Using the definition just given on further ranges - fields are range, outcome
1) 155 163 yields 2.77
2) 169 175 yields 3.84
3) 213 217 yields 4.31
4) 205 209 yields 4.36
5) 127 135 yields 1.99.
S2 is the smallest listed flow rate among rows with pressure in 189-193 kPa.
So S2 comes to 4.521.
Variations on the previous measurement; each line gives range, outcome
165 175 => 3.167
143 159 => 2.773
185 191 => 4.555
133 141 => 2.075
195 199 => 4.601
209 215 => 4.1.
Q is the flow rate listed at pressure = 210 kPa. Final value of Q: 4.406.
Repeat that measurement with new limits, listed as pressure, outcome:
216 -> 4.293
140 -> 2.891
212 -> 4.1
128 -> 1.974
